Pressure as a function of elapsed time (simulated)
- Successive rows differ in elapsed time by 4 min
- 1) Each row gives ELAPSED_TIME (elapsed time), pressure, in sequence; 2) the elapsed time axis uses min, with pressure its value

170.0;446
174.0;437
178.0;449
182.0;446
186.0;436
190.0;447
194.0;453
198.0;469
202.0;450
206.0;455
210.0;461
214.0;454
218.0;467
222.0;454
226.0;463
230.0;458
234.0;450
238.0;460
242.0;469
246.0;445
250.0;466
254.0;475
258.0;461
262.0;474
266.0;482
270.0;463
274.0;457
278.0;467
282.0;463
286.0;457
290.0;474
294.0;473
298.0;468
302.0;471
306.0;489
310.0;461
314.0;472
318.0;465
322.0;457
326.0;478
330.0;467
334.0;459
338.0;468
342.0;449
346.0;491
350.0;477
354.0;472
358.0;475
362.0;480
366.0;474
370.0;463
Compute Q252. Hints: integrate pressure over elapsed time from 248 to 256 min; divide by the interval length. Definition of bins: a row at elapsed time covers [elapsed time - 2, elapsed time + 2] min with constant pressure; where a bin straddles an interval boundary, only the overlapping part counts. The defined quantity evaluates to 470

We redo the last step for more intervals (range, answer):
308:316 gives 466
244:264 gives 464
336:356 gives 471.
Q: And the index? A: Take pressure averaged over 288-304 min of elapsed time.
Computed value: 472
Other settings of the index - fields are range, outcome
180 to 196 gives 446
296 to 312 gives 472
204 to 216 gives 457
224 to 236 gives 457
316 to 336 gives 465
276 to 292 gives 465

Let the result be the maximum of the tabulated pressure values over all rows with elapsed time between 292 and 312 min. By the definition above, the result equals 489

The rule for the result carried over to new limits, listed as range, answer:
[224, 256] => 475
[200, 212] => 461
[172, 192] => 449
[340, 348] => 491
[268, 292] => 474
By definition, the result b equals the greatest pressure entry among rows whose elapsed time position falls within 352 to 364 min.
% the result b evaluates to 480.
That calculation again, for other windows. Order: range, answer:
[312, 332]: 478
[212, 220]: 467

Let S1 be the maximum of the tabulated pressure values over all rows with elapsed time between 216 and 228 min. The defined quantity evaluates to 467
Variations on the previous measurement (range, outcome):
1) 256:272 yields 482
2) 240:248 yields 469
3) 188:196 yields 453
